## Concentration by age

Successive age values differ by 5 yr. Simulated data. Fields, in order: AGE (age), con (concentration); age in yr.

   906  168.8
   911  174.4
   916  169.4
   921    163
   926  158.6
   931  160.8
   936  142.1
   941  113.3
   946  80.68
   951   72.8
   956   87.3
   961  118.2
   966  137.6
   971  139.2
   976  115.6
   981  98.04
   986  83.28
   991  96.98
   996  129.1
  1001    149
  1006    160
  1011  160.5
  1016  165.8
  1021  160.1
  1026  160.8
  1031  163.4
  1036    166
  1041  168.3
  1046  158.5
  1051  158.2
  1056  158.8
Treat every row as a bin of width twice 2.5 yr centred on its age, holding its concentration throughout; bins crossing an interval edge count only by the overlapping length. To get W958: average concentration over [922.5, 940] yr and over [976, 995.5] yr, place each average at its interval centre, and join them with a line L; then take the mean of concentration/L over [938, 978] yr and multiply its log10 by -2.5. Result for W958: 0.14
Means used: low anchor 151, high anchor 99.4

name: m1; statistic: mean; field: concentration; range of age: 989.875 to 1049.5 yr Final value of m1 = 155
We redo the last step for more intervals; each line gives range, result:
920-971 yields 123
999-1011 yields 156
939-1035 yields 127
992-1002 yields 131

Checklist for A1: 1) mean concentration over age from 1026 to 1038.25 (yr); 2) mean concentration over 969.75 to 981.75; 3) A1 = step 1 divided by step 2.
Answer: 1.39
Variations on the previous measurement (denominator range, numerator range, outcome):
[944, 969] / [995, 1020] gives 1.54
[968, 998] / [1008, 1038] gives 1.47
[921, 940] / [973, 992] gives 0.66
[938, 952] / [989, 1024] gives 1.59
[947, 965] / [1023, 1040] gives 1.71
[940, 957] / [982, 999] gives 1.20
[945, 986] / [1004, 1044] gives 1.54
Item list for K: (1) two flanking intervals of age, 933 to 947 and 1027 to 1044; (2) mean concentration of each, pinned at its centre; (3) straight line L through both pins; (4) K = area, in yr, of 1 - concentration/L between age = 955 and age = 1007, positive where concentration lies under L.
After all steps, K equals 7.0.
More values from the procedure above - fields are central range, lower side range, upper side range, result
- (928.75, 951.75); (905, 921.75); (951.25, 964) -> 2.2 yr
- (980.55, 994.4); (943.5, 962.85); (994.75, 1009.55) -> 3.8 yr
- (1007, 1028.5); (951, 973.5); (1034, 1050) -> -1.9 yr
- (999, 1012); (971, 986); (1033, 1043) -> -2.1 yr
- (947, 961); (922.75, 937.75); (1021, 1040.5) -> 6.2 yr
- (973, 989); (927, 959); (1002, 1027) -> 4.3 yr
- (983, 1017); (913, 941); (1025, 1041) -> 6.0 yr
